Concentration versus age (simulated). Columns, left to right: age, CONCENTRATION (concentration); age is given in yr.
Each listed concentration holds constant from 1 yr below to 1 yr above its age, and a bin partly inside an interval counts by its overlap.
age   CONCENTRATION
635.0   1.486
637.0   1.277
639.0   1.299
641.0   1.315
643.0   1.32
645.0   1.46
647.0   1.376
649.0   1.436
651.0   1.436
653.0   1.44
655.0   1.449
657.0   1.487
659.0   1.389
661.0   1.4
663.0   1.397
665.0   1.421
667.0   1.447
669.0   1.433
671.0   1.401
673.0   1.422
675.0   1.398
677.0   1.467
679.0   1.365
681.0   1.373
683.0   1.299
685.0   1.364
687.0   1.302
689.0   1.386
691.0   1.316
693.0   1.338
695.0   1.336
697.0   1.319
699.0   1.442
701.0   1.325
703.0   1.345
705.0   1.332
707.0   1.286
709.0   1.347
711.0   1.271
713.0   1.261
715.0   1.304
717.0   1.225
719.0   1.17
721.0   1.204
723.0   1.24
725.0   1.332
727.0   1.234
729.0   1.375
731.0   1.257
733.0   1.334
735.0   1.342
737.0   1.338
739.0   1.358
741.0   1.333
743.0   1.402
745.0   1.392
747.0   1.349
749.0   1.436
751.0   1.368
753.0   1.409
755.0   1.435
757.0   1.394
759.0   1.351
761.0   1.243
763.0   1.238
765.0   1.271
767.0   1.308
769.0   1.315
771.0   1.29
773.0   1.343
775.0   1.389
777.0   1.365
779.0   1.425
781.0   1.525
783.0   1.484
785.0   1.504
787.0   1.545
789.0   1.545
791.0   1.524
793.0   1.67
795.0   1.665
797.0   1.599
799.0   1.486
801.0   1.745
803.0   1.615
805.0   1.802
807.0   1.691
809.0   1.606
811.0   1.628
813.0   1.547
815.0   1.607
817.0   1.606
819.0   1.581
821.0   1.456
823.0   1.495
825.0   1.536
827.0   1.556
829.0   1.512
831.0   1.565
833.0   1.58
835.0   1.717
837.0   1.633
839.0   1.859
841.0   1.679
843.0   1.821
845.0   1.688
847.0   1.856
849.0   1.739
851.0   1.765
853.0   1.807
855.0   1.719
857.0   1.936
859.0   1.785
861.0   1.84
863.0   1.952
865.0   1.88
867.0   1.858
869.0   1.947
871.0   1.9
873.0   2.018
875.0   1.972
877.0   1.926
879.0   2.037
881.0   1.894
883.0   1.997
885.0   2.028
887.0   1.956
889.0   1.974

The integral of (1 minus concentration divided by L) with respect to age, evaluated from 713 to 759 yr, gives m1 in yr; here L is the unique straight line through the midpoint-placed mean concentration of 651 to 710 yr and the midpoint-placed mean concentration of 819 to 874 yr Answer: 5.3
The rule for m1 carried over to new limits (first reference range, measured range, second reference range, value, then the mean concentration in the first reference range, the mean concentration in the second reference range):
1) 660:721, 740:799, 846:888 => 6.5 yr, 1.35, 1.9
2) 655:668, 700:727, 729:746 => 1.8 yr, 1.43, 1.35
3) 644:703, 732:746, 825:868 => 1.6 yr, 1.39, 1.74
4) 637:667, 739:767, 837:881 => 4.6 yr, 1.4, 1.85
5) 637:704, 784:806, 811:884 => 0.5 yr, 1.38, 1.76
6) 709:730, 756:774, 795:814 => 1.9 yr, 1.27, 1.64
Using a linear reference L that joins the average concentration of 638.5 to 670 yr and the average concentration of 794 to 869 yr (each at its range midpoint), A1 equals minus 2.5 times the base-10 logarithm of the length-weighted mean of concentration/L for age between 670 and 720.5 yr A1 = 0.11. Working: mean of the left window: 1.41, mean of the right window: 1.69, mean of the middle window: 1.33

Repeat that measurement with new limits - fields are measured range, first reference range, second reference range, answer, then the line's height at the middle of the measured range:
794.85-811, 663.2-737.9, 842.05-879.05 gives 0.01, 1.67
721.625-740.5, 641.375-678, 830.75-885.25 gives 0.20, 1.57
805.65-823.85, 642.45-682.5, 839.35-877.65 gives 0.11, 1.75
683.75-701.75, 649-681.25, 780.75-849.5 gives 0.09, 1.46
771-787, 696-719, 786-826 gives 0.06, 1.52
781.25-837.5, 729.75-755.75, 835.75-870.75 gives 0.03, 1.63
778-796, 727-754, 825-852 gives -0.02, 1.51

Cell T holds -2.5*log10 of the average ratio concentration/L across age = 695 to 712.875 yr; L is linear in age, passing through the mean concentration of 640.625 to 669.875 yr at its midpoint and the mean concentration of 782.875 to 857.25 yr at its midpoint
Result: 0.12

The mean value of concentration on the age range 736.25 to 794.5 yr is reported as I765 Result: 1.4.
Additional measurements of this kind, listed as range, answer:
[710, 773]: 1.32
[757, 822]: 1.5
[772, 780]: 1.38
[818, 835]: 1.55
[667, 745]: 1.33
